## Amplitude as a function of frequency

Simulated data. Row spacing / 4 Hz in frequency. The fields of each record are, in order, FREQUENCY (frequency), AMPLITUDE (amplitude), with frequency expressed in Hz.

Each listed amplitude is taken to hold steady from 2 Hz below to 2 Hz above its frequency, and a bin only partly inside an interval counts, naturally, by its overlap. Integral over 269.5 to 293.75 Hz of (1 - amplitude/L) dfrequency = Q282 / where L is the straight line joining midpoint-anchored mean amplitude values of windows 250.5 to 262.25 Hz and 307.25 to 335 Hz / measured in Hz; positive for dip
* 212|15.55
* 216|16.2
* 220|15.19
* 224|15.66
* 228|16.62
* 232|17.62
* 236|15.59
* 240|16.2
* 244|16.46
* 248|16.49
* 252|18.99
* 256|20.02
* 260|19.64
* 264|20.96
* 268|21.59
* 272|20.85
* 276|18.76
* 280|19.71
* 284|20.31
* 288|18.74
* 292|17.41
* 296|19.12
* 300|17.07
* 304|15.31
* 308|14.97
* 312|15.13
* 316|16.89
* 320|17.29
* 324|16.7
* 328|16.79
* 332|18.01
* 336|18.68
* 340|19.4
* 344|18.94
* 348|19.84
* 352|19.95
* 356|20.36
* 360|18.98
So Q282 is -1.16 Hz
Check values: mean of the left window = 19.6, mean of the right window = 16.7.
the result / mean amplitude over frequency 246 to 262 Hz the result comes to 18.8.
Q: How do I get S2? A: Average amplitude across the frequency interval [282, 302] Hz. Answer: 18.5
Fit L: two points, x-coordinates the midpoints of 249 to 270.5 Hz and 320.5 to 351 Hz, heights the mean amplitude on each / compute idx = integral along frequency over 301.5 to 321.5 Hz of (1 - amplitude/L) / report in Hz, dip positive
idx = 3.2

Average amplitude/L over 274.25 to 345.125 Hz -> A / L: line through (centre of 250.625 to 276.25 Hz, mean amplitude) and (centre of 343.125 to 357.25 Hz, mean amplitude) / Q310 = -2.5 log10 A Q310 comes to 0.13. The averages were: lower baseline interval 20.2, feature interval 17.7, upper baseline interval 19.8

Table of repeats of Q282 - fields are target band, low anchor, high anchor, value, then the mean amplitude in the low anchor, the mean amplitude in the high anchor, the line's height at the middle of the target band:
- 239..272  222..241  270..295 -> -2.28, 16.3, 19.3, 17.7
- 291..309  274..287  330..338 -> 2.13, 19.5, 18.3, 19.1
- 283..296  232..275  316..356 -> -0.15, 18.6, 18.4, 18.5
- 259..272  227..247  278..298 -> -2.10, 16.5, 19.1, 17.9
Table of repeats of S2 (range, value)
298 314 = 15.6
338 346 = 19.2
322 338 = 17.5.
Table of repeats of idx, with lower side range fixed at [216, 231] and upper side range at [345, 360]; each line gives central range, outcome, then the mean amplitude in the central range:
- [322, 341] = 1.4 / 17.8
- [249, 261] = -1.7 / 19.3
